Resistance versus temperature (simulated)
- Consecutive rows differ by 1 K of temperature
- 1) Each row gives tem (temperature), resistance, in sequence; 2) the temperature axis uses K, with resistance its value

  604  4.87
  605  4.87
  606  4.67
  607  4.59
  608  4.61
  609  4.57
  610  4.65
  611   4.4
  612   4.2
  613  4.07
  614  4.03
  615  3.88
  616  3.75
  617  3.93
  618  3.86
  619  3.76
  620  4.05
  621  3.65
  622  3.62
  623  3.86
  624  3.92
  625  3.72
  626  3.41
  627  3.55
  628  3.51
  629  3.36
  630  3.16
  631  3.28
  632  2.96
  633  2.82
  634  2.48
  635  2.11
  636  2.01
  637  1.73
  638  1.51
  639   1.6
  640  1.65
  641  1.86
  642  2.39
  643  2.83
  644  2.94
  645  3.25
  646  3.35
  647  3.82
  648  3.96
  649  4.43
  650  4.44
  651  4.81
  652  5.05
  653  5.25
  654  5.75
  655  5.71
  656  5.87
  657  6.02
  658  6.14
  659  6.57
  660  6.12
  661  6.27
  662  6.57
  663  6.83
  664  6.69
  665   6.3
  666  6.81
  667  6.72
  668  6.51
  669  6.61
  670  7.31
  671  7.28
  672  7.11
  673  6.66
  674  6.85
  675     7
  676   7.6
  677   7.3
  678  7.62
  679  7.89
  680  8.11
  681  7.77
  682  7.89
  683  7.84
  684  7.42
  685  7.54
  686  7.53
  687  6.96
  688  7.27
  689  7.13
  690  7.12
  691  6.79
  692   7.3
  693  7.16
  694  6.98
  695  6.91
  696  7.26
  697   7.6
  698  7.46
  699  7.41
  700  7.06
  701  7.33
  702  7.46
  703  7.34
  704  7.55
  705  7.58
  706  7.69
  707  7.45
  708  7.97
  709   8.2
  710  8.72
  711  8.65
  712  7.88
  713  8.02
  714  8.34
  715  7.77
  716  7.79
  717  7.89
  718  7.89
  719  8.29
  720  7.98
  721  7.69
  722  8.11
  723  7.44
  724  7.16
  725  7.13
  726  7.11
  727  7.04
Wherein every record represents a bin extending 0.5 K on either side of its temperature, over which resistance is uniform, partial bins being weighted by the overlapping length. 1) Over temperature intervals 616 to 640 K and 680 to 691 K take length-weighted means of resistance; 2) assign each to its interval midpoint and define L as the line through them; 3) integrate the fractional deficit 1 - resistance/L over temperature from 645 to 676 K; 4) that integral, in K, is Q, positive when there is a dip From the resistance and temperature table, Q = -1.89 K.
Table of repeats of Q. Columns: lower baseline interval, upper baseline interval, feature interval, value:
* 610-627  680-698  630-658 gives 9.23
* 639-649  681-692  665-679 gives -2.89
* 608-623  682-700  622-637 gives 4.83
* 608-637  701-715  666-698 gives -3.45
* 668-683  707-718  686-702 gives 1.06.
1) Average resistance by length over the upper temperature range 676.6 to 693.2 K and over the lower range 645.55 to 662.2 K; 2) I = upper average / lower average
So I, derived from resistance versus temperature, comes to 1.41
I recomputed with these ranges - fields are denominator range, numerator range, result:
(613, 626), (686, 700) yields 1.88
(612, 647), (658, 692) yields 2.26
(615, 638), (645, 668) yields 1.71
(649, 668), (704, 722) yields 1.34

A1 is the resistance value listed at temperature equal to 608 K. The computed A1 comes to 4.61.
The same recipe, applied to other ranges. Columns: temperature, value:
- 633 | 2.82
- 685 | 7.54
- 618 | 3.86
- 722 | 8.11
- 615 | 3.88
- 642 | 2.39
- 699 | 7.41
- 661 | 6.27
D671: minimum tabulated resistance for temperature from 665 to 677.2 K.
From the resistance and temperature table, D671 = 6.3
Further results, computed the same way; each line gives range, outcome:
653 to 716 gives 5.25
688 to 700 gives 6.79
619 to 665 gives 1.51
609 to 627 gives 3.41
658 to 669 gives 6.12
